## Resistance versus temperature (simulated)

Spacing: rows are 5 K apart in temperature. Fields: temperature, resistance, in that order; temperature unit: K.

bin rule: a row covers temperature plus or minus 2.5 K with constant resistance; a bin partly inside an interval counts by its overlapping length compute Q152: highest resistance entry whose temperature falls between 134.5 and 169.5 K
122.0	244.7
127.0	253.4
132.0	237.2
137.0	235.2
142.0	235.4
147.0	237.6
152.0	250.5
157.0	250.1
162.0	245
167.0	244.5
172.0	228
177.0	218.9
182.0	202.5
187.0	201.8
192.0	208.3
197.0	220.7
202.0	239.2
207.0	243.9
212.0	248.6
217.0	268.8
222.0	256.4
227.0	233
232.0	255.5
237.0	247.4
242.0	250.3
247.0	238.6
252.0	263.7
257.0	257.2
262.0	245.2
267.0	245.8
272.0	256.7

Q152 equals 250.5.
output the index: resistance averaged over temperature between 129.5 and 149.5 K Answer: 236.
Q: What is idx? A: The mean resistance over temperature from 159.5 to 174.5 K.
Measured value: 239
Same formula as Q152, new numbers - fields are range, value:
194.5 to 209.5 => 243.9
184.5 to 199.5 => 220.7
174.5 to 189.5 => 218.9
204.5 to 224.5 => 268.8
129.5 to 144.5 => 237.2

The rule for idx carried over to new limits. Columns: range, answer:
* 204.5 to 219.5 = 254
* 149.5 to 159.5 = 250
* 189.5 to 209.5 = 228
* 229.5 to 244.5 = 251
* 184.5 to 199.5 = 210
